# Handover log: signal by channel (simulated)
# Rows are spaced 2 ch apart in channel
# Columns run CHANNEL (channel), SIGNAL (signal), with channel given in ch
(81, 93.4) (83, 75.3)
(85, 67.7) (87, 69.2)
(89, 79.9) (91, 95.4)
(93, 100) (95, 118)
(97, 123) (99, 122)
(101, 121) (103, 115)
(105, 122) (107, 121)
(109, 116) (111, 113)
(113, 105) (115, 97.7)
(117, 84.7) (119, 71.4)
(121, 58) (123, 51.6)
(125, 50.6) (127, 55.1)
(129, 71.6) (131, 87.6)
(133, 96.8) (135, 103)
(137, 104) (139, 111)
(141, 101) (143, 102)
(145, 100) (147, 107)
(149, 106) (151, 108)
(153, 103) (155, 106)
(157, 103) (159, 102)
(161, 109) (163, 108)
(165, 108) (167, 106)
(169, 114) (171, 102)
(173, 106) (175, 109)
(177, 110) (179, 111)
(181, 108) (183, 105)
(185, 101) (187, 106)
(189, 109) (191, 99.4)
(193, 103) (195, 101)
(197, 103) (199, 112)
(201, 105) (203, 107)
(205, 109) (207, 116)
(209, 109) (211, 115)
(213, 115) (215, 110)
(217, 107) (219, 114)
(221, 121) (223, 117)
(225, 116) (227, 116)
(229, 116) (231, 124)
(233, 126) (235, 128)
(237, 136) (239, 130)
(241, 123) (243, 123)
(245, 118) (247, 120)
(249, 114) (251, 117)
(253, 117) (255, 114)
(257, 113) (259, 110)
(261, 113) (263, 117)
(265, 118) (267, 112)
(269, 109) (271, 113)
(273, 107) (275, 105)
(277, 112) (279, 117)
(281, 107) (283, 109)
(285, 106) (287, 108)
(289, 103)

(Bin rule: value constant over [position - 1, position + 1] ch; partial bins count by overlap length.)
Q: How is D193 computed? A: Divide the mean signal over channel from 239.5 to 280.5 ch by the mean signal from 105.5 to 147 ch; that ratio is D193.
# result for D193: 1.26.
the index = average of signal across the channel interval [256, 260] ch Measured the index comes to 112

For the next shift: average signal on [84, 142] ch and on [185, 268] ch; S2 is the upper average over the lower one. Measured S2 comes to 1.2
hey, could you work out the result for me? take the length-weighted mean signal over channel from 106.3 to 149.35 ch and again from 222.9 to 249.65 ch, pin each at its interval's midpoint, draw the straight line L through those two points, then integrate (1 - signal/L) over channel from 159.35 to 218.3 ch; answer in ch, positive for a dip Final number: 0.4 ch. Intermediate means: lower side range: 91.1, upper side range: 122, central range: 108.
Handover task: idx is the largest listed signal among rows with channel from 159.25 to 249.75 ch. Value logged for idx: 136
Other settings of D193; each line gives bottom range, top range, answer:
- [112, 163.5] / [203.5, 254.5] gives 1.28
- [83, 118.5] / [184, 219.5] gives 1.05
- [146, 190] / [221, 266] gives 1.12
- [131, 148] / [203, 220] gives 1.09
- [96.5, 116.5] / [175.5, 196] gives 0.92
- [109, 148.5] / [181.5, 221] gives 1.22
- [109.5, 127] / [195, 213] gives 1.39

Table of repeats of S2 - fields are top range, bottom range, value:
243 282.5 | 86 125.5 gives 1.17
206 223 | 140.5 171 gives 1.08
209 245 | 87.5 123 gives 1.17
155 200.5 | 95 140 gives 1.11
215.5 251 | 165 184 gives 1.11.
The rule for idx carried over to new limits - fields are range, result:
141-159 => 108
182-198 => 109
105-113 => 122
